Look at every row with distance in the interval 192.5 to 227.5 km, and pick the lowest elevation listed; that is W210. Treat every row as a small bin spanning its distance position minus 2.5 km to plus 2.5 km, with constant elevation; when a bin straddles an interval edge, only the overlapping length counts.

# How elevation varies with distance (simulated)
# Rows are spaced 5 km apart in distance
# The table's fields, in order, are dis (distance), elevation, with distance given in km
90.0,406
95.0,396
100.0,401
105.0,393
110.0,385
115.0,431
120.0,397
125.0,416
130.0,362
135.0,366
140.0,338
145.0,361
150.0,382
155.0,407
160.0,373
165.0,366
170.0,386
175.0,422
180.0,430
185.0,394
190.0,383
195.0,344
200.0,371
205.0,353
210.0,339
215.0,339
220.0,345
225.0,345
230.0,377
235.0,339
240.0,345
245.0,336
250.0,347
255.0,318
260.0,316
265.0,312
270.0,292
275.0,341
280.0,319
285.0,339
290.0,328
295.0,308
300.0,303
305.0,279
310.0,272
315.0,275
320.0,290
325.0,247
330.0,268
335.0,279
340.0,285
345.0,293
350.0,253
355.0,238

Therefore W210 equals 339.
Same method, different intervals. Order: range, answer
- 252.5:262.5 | 316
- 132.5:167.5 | 338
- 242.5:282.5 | 292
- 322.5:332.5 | 247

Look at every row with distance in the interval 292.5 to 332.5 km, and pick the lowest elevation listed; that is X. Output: 247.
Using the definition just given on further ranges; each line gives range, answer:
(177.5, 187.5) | 394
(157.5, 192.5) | 366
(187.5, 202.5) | 344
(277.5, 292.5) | 319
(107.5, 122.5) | 385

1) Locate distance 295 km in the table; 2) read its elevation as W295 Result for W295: 308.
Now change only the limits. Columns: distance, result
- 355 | 238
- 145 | 361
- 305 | 279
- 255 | 318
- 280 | 319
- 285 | 339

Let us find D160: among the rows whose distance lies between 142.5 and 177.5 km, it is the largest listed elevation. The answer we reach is 422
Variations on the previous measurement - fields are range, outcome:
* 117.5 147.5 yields 416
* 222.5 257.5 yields 377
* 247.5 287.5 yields 347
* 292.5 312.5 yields 308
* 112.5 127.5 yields 431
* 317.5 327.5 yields 290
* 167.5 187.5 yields 430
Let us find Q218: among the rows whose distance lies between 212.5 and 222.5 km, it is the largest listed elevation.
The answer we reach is 345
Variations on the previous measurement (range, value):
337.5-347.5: 293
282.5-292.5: 339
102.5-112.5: 393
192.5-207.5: 371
